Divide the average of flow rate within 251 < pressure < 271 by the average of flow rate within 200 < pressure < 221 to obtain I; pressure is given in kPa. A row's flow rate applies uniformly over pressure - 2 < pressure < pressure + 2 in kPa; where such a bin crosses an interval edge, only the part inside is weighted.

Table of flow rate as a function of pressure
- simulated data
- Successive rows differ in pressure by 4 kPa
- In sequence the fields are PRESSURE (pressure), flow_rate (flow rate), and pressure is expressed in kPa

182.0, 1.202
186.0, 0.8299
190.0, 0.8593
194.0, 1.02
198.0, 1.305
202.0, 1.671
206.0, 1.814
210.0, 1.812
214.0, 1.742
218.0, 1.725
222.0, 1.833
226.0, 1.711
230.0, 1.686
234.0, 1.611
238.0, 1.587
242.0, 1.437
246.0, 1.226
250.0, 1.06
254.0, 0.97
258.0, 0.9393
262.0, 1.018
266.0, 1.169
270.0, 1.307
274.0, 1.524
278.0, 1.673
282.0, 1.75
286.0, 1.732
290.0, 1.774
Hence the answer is 0.6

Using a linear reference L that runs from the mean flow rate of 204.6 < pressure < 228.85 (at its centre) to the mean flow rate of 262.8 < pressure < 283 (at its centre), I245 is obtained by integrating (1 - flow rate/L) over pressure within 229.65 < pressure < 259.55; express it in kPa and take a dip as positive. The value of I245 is 5.9 kPa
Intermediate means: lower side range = 1.77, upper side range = 1.44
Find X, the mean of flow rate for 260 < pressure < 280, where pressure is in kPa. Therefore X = 1.34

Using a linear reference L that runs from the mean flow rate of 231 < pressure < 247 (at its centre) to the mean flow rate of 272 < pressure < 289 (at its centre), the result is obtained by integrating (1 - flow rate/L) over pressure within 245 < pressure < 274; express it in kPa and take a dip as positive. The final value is 8.46 kPa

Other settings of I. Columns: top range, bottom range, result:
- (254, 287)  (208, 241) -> 0.79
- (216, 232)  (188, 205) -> 1.39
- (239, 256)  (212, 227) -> 0.68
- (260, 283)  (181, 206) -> 1.16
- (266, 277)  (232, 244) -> 0.90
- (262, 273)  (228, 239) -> 0.75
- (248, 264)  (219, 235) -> 0.58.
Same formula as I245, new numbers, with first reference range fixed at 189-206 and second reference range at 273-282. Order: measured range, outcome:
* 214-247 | -4.20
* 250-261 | 4.04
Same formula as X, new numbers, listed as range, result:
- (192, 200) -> 1.16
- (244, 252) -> 1.14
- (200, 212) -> 1.77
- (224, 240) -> 1.65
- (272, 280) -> 1.6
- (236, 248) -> 1.42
